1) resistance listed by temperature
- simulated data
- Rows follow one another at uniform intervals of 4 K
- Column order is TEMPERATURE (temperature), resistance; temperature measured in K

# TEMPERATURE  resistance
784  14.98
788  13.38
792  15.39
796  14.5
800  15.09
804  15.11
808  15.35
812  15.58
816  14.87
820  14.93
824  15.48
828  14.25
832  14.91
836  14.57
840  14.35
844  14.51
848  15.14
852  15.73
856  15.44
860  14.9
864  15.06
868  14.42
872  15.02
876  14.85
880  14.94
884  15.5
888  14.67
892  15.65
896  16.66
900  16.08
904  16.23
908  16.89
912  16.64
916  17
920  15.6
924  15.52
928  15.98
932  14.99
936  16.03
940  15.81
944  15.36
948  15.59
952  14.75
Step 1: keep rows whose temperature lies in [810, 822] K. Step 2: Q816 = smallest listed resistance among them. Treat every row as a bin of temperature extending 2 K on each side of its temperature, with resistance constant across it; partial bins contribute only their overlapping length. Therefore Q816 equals 14.87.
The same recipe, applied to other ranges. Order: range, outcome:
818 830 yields 14.25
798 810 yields 15.09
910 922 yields 15.6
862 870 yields 14.42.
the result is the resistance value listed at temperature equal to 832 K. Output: 14.91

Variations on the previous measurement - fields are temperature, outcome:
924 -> 15.52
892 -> 15.65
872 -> 15.02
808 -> 15.35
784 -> 14.98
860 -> 14.9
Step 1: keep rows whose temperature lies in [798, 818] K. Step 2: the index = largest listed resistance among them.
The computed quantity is 15.58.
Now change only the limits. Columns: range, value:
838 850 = 15.14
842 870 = 15.73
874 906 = 16.66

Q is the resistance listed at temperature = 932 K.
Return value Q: 14.99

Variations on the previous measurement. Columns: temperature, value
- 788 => 13.38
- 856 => 15.44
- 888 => 14.67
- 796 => 14.5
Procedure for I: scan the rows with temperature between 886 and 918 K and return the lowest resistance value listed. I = 14.67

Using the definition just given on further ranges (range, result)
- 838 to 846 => 14.35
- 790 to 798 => 14.5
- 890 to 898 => 15.65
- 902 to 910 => 16.23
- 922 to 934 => 14.99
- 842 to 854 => 14.51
